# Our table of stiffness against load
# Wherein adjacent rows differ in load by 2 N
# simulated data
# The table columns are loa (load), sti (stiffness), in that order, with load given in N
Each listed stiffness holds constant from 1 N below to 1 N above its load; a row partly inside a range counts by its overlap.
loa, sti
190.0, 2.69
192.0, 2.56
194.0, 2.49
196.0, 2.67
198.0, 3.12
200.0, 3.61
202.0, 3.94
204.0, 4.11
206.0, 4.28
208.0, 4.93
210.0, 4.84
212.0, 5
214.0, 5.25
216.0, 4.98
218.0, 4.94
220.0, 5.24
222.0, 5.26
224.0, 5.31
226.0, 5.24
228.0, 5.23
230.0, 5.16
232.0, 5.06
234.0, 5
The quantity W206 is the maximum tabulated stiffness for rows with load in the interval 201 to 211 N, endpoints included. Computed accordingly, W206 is 4.93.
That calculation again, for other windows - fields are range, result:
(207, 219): 5.25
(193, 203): 3.94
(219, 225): 5.31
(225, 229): 5.24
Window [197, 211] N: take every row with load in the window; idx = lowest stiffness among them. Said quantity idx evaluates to 3.12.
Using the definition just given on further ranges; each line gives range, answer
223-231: 5.16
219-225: 5.24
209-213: 4.84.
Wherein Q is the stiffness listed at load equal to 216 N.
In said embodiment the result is 4.98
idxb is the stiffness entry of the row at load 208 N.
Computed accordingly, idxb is 4.93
